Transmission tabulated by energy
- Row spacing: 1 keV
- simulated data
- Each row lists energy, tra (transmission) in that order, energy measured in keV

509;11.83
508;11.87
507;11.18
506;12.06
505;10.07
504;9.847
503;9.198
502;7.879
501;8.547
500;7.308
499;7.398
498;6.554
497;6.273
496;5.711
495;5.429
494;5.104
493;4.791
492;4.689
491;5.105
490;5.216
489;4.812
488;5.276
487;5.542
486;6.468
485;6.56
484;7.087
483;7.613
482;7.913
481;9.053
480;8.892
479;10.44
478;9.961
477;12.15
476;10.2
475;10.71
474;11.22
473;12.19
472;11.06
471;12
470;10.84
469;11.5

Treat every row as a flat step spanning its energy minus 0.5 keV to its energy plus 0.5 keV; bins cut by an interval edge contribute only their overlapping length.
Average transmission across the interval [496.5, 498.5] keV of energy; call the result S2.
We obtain 6.41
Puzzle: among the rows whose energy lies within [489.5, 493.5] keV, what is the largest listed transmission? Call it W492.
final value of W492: 5.216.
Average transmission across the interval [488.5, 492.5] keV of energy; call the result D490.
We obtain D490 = 4.96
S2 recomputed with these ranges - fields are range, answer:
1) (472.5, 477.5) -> 11.3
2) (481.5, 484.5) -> 7.54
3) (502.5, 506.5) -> 10.3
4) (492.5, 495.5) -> 5.11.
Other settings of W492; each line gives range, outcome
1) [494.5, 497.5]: 6.273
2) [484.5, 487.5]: 6.56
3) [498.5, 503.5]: 9.198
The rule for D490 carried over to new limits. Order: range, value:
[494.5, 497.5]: 5.8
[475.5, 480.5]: 10.3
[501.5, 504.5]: 8.97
